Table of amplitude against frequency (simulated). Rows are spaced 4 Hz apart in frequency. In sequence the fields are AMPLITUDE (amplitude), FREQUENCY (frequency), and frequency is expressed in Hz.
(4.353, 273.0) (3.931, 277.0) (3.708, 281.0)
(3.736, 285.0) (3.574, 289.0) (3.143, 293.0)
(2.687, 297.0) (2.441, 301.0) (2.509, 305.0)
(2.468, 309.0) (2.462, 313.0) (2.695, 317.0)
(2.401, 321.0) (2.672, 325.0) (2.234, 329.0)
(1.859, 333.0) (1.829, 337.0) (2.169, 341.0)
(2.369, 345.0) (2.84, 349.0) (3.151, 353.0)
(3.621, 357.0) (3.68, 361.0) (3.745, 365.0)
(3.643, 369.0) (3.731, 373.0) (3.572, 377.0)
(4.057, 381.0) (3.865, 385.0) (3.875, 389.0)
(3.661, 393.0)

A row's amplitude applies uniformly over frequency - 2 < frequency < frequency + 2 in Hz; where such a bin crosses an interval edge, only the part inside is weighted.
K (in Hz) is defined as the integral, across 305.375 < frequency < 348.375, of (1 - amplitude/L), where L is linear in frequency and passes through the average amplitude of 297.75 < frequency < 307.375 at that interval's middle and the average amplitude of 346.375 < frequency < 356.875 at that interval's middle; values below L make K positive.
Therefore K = 6.7 Hz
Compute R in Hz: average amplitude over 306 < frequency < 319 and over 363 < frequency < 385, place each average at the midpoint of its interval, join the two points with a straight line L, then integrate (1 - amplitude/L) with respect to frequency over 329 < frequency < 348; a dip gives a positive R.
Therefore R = 5.9 Hz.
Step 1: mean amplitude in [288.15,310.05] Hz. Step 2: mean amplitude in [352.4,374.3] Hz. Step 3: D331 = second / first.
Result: 1.30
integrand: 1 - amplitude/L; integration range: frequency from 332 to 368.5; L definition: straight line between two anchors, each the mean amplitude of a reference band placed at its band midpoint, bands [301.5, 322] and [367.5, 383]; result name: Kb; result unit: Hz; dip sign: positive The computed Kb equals 4.8 Hz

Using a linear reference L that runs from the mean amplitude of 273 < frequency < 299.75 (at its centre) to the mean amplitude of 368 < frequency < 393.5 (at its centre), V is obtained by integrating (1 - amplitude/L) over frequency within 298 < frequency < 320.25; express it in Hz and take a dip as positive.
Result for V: 6.6 Hz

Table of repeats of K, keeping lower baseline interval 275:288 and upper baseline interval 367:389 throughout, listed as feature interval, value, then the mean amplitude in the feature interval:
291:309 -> 5.3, 2.67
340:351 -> 3.8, 2.49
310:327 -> 5.5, 2.55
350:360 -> 1.1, 3.36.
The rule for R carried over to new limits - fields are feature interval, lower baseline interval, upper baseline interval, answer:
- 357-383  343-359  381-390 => -1.8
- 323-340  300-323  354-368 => 4.6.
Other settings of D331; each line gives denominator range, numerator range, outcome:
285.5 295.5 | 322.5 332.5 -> 0.70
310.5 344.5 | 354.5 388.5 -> 1.63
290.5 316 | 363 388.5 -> 1.43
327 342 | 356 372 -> 1.83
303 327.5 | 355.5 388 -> 1.48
